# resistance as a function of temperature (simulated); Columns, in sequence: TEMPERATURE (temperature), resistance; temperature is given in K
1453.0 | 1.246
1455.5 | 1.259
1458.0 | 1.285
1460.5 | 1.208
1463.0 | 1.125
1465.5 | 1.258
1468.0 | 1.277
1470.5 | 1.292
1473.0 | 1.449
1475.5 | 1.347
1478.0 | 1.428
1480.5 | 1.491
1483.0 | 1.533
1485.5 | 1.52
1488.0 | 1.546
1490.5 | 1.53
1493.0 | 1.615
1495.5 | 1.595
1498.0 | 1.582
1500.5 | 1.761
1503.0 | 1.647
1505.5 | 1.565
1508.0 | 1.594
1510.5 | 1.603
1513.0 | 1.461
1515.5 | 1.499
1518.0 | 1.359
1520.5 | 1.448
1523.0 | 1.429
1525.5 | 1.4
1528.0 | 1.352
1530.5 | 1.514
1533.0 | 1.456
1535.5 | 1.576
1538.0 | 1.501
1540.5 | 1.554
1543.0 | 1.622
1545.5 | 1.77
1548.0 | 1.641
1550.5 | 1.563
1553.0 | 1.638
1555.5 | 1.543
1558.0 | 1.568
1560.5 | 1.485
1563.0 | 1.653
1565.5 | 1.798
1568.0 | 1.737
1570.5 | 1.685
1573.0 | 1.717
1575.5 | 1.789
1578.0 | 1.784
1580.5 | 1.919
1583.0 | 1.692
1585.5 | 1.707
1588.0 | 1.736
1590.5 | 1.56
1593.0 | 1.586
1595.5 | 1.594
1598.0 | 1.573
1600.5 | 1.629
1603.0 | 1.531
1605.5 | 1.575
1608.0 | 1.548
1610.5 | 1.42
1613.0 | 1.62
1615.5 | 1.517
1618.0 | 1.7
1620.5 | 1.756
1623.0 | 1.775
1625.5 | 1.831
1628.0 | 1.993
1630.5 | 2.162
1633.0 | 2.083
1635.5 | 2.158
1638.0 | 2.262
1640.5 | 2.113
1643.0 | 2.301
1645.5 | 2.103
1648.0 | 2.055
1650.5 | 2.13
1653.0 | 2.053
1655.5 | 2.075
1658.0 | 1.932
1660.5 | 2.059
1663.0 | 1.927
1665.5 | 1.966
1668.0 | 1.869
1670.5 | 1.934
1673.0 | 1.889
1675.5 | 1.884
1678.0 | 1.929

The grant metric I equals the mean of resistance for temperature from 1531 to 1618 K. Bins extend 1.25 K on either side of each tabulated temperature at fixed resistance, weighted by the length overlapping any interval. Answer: 1.63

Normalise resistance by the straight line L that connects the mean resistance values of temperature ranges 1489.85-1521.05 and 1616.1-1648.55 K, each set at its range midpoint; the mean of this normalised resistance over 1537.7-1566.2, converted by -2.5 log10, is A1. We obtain 0.07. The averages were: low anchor 1.56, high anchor 2.01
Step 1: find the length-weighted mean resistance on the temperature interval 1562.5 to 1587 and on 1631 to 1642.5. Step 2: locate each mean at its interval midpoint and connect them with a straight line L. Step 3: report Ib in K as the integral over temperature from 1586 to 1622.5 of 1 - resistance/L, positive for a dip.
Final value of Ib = 6.4 K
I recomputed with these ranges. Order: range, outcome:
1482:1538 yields 1.53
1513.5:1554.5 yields 1.52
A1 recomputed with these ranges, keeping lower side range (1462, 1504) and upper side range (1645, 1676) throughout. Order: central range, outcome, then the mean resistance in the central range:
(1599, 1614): 0.179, 1.55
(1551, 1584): 0.019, 1.69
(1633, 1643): -0.136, 2.18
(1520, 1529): 0.136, 1.41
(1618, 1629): 0.037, 1.82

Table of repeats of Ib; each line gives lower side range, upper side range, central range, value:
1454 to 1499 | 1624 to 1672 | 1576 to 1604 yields 2.5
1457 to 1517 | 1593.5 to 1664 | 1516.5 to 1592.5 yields 2.5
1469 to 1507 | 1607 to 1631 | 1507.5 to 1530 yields 1.6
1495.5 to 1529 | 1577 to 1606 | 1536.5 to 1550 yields -0.3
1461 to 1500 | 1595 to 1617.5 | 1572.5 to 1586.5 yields -2.2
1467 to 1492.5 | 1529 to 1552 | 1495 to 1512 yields -1.4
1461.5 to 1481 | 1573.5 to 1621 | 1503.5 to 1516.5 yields -1.2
